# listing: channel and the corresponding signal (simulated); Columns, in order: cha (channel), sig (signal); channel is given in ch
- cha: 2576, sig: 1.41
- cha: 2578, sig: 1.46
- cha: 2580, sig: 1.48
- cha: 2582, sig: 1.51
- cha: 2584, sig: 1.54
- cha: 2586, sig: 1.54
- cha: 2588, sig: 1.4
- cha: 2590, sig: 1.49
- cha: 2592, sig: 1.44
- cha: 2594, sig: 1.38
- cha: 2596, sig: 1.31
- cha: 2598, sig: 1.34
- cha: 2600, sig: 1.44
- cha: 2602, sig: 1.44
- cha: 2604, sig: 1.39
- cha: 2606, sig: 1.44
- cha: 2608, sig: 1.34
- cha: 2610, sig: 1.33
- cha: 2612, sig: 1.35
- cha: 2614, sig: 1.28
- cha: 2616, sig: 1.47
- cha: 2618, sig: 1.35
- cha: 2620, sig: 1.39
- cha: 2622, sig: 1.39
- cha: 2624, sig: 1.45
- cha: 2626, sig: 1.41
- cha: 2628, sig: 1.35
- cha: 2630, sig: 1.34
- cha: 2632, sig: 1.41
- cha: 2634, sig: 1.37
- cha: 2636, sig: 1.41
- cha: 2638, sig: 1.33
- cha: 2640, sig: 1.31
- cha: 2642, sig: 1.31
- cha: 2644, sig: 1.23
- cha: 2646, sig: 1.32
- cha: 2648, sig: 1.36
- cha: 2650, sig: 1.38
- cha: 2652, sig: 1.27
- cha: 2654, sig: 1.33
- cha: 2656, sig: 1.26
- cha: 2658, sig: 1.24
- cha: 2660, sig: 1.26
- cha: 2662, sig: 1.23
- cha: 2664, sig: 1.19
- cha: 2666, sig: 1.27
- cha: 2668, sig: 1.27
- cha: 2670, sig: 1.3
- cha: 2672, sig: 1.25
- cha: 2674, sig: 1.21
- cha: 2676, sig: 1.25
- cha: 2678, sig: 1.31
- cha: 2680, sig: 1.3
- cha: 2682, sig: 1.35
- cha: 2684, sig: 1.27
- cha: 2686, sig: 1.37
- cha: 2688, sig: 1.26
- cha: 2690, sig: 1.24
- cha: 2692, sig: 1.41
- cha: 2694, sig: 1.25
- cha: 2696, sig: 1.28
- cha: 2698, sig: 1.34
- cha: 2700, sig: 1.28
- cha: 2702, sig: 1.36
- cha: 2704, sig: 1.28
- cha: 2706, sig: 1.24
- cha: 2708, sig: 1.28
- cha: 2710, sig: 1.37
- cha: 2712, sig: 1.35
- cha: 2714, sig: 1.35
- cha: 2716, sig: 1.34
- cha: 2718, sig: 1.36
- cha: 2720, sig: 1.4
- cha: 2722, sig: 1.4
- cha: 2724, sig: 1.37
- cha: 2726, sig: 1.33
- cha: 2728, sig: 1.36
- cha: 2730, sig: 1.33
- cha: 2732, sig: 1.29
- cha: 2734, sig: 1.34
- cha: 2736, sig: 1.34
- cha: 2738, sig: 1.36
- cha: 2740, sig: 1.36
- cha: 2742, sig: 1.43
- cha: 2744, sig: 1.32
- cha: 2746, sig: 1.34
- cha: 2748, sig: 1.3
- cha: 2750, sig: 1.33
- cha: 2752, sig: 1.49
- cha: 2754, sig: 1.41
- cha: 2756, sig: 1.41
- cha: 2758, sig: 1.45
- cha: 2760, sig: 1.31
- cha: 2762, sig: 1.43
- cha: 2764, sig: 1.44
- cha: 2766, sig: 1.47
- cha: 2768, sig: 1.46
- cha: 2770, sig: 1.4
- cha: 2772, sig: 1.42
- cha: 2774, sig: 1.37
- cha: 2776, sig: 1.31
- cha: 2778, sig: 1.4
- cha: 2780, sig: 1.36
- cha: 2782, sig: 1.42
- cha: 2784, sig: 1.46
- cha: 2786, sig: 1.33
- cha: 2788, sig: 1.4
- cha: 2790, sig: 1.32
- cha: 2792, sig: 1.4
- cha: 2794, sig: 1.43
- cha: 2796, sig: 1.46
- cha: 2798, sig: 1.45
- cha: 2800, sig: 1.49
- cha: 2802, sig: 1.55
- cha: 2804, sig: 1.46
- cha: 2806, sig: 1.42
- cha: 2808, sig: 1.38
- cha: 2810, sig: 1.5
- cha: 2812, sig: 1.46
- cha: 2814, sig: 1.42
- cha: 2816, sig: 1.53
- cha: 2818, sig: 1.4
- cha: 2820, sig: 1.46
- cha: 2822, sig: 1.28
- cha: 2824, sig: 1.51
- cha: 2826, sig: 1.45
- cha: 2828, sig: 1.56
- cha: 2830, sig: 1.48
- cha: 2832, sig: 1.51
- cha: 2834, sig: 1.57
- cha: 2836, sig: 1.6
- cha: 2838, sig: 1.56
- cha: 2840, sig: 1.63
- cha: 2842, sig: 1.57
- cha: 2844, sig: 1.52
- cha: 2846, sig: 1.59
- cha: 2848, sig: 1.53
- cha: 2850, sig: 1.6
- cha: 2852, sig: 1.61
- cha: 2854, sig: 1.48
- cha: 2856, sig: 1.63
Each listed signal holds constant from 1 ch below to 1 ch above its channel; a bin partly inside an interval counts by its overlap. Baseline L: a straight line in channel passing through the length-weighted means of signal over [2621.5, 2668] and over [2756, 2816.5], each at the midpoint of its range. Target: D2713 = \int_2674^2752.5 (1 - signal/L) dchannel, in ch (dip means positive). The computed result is 2.35 ch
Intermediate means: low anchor 1.32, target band 1.33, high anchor 1.42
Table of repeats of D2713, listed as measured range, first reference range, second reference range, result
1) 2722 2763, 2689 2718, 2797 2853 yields 0.26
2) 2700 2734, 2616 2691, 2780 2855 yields 1.02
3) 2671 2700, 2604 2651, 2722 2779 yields 1.65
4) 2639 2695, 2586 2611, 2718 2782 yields 4.23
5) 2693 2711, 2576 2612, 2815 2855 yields 2.09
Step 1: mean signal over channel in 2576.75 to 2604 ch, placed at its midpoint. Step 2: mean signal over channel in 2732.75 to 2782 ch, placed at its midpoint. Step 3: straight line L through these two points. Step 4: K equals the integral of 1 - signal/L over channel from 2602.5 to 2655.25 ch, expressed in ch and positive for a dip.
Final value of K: 2.6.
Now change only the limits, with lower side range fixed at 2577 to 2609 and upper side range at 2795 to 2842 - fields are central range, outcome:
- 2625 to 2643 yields 1.0 ch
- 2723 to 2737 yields 1.2 ch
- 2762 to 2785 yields 1.0 ch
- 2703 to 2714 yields 1.1 ch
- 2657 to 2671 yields 1.9 ch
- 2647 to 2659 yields 1.2 ch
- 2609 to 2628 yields 0.8 ch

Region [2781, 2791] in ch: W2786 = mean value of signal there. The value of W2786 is 1.39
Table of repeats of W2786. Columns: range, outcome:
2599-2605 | 1.42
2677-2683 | 1.32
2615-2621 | 1.4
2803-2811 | 1.44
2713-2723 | 1.37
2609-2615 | 1.32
